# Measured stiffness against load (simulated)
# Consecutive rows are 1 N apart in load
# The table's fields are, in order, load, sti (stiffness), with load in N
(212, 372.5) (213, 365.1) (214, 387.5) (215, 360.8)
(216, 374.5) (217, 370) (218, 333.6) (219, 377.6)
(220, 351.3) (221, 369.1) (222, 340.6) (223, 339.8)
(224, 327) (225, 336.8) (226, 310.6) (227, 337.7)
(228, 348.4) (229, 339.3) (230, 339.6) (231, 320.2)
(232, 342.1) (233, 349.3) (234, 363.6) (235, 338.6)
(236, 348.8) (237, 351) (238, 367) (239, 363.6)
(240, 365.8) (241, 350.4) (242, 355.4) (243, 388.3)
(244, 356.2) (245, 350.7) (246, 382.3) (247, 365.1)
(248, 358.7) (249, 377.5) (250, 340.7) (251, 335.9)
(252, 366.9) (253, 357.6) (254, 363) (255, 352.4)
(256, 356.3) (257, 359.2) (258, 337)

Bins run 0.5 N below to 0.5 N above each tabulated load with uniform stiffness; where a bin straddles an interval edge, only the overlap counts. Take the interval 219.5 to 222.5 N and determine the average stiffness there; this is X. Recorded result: 354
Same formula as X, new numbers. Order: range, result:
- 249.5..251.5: 338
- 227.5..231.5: 337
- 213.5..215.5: 374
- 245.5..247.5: 374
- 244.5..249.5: 367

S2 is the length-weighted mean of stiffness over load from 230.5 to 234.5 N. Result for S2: 344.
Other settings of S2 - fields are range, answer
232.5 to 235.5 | 350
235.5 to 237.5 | 350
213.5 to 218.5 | 365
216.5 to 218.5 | 352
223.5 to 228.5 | 332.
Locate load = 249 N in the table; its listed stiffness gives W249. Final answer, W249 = 377.5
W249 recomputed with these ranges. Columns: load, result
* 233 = 349.3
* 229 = 339.3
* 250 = 340.7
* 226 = 310.6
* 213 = 365.1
